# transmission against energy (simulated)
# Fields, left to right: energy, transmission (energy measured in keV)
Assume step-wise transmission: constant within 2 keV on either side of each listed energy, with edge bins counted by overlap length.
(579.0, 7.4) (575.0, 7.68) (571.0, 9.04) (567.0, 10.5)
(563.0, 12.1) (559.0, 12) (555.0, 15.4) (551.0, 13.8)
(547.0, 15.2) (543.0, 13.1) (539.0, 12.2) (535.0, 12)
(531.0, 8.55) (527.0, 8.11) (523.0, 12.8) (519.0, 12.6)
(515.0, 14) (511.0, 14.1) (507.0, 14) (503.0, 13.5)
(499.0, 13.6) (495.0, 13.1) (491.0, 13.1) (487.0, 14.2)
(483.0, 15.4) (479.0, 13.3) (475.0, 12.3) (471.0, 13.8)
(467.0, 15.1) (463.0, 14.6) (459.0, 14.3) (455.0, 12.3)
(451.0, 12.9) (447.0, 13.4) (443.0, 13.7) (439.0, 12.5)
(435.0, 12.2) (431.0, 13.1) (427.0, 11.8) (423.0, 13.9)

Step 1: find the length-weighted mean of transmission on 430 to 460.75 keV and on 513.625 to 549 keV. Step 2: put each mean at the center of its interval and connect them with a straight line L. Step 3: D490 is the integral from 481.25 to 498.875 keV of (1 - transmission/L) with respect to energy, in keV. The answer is -1.9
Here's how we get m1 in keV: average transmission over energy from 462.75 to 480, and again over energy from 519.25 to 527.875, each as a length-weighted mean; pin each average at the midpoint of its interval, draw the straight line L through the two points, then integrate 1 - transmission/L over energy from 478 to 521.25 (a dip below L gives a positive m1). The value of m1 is -4.8 keV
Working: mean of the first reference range 13.8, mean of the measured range 13.7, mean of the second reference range 11.2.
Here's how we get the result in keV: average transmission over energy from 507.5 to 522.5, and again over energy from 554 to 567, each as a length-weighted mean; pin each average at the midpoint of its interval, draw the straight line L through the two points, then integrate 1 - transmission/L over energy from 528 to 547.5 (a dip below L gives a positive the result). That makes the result 1.9 keV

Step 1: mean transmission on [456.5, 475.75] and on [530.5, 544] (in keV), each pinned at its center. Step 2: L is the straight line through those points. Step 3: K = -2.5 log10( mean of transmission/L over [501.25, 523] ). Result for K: -0.09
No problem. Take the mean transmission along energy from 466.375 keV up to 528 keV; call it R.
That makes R 13.4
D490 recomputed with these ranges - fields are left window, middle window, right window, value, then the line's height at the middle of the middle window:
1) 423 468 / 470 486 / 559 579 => -1.80 keV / 12.3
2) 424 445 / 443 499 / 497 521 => -2.17 keV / 13.2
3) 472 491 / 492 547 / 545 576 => 1.72 keV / 12.9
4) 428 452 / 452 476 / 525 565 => -1.87 keV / 12.8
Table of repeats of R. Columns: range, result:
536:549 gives 13.4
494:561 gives 12.8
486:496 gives 13.4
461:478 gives 13.9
